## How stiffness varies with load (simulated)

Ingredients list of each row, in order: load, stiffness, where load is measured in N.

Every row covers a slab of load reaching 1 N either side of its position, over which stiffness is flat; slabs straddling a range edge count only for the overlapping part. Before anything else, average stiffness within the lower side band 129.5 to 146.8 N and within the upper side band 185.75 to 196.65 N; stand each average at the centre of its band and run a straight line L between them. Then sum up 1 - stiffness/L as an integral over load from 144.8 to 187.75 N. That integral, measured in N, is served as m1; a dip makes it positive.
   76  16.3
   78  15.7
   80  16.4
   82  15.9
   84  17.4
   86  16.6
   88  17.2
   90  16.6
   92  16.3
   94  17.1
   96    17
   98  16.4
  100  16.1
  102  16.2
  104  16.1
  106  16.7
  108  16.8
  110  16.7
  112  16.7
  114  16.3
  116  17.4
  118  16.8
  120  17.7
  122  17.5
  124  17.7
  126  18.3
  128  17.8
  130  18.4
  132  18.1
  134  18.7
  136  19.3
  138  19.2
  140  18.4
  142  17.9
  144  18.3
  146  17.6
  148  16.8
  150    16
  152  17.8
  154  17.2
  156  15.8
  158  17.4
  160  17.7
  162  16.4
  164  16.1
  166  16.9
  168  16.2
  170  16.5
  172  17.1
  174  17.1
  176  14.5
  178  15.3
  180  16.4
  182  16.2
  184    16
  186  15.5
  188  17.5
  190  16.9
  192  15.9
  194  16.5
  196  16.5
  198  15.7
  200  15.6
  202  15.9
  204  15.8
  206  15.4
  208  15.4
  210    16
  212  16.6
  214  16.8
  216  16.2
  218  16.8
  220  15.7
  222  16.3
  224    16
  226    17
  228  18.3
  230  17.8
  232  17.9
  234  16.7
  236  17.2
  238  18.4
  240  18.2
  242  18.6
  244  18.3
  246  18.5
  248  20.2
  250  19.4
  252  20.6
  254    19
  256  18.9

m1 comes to 2.2 N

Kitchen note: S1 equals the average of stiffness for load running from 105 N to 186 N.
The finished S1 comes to 17.1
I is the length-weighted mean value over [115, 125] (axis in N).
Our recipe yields 17.4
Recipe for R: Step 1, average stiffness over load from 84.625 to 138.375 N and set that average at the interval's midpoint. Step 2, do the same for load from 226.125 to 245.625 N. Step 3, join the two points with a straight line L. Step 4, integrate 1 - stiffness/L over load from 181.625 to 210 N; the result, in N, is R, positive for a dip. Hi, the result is 2.6 N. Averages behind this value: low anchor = 17.2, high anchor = 17.9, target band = 16.1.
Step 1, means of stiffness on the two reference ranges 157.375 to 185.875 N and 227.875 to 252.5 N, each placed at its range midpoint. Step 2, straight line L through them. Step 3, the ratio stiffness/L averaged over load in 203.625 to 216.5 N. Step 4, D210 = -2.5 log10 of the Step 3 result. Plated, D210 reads 0.10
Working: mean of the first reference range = 16.4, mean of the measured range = 16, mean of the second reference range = 18.4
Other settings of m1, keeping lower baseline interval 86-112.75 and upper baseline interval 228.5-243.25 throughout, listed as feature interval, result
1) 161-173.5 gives 0.5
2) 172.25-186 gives 1.1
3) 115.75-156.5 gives -2.0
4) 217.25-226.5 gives 0.7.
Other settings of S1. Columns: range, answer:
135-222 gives 16.6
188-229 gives 16.3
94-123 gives 16.8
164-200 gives 16.3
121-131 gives 17.9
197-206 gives 15.7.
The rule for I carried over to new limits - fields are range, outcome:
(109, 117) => 16.8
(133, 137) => 19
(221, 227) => 16.4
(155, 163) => 16.8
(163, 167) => 16.5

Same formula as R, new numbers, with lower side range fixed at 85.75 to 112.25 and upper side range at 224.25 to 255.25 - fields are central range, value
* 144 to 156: 0.11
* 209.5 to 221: 1.07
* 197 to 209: 1.52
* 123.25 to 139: -1.34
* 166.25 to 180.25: 1.07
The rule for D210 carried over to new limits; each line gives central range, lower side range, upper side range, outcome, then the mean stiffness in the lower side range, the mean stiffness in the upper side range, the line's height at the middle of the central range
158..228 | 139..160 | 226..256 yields 0.100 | 17.3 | 18.5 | 17.9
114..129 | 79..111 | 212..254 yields -0.044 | 16.6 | 17.7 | 16.8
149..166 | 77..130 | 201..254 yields 0.017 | 16.9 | 17.3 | 17.1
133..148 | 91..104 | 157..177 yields -0.113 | 16.5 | 16.6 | 16.5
